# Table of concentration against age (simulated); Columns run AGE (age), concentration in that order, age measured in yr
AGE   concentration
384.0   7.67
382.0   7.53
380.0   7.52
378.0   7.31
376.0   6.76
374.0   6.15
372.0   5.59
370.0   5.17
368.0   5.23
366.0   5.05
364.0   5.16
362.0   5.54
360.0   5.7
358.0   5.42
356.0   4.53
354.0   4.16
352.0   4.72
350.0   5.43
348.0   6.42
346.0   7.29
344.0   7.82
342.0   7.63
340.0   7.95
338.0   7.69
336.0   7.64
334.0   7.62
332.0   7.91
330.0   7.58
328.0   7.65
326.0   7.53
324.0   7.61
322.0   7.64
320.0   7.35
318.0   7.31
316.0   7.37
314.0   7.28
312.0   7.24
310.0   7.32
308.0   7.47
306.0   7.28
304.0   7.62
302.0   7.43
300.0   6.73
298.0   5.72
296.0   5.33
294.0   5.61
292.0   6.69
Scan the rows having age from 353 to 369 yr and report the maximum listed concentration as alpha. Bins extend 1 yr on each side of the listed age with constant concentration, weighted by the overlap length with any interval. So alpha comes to 5.7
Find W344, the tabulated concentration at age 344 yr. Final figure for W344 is 7.82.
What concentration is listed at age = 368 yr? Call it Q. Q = 5.23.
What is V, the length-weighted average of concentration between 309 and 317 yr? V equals 7.3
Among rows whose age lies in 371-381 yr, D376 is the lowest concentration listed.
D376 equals 5.59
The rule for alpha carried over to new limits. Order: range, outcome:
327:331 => 7.65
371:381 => 7.52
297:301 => 6.73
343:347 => 7.82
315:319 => 7.37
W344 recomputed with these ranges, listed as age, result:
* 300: 6.73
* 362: 5.54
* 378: 7.31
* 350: 5.43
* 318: 7.31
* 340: 7.95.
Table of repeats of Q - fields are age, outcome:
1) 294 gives 5.61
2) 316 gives 7.37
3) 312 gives 7.24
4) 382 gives 7.53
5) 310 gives 7.32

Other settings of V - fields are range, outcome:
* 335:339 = 7.67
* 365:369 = 5.14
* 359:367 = 5.36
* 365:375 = 5.44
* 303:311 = 7.42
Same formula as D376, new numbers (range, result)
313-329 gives 7.28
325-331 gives 7.53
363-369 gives 5.05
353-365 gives 4.16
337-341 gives 7.69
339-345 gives 7.63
